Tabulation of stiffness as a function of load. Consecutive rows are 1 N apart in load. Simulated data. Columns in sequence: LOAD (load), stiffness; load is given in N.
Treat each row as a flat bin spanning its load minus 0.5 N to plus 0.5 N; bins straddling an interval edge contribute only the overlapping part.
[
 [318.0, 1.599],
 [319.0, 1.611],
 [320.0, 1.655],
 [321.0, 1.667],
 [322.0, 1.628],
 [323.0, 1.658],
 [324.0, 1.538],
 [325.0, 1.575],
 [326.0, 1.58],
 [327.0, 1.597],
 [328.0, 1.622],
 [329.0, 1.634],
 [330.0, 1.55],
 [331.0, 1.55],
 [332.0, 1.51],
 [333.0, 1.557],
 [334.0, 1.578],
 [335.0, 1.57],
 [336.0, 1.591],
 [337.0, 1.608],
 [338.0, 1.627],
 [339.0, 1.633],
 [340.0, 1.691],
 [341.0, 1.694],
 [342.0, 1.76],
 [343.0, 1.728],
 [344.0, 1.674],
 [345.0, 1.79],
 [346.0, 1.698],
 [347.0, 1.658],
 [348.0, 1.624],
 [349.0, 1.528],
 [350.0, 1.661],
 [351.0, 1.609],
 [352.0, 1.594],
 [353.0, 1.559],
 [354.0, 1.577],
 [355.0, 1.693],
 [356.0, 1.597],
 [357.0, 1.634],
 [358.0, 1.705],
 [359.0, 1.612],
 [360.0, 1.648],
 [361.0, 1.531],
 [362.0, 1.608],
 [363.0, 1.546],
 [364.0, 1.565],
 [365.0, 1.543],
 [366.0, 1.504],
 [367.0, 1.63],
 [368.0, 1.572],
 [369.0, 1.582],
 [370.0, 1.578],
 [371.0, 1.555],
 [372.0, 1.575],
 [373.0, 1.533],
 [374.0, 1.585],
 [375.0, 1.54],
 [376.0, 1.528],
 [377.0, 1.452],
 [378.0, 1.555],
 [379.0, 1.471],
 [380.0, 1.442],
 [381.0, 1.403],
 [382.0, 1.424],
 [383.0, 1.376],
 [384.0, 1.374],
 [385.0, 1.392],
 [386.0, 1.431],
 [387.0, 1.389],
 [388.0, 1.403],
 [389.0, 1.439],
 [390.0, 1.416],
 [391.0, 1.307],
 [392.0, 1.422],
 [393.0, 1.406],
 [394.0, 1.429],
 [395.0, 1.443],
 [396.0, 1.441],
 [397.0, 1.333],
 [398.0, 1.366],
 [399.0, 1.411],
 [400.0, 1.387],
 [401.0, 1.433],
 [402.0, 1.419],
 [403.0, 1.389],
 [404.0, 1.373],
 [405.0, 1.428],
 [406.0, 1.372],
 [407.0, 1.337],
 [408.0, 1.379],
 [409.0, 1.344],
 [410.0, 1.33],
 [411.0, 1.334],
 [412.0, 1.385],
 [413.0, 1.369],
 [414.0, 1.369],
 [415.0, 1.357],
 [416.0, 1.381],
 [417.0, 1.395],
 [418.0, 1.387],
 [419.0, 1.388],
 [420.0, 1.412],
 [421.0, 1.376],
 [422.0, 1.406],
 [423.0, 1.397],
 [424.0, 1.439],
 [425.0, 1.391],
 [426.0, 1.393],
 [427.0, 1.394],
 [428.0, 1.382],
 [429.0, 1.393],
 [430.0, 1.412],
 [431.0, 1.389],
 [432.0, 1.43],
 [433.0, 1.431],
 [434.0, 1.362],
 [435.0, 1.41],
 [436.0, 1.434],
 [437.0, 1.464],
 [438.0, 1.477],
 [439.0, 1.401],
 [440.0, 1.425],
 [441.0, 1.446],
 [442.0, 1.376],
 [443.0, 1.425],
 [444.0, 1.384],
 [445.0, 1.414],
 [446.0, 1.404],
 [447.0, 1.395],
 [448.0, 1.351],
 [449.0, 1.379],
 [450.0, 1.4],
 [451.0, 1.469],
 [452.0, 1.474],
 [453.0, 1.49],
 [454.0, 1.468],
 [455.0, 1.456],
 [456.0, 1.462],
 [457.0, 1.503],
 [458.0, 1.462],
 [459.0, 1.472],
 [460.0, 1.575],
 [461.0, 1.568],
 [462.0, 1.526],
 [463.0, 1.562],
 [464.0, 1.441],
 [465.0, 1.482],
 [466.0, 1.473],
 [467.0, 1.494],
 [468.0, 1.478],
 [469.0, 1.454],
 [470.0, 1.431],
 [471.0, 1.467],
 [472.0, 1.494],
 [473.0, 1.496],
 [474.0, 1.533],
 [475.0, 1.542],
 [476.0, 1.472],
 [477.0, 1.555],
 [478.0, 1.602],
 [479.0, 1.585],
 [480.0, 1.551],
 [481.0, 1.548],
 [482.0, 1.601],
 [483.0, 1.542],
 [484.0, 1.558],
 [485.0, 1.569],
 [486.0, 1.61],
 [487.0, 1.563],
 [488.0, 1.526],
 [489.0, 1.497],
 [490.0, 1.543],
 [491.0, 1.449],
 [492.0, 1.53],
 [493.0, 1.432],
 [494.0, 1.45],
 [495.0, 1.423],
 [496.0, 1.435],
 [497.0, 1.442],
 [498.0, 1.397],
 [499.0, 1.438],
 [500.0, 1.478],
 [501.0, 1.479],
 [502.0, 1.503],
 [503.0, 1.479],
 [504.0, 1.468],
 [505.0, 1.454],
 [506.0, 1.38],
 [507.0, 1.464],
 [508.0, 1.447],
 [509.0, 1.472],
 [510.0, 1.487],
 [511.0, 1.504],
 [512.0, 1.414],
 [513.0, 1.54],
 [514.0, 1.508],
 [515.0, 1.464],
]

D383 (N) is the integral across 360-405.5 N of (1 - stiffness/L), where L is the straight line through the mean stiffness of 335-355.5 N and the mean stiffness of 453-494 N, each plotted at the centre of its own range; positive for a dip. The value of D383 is 4.0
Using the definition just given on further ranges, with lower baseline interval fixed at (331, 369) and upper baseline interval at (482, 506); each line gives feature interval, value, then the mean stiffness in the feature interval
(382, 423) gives 4.8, 1.39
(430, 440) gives 0.8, 1.42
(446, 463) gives 0.6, 1.47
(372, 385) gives 1.0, 1.47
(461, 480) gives 0.0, 1.51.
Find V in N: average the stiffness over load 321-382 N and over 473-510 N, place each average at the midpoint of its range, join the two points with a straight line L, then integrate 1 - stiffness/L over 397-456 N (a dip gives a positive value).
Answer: 5.4 N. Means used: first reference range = 1.59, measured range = 1.4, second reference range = 1.5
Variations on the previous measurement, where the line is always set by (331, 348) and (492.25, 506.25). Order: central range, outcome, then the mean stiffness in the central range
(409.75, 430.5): 2.1 N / 1.39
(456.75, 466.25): -0.1 N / 1.51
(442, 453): 0.7 N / 1.41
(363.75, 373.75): 0.3 N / 1.56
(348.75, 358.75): 0.1 N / 1.62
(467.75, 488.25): -0.8 N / 1.53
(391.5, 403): 1.2 N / 1.41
